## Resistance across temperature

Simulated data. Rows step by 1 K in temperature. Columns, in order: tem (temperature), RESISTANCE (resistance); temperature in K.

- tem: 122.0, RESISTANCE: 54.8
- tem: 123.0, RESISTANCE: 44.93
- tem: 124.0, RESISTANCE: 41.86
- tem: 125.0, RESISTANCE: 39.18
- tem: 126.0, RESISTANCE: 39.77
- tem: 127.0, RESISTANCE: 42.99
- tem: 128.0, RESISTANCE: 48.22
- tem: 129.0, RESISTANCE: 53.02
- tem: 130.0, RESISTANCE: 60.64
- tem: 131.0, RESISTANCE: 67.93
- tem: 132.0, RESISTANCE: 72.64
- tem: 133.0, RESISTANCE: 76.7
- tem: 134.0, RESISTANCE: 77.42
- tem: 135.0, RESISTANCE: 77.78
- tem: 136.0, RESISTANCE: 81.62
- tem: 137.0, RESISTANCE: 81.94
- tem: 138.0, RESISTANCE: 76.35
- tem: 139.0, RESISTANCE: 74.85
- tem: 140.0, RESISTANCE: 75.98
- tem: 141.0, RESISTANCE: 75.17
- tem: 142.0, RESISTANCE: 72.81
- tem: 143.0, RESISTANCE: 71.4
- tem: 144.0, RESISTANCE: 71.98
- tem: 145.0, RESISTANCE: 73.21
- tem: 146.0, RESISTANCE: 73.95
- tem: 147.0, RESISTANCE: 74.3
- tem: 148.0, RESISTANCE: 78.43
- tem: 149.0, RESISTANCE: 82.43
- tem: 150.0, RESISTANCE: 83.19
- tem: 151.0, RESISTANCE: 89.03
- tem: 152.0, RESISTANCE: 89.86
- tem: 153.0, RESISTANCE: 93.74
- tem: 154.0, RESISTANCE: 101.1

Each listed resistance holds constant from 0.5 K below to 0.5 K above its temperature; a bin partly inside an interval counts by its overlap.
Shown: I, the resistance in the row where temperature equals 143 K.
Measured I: 71.4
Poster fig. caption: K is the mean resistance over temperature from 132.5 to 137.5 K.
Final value 79.1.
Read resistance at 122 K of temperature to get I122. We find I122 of 54.8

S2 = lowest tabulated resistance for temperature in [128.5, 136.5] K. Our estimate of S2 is 53.02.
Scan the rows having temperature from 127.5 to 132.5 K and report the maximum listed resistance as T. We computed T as 72.64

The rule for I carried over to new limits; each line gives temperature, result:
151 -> 89.03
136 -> 81.62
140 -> 75.98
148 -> 78.43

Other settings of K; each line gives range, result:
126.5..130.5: 51.2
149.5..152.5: 87.4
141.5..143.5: 72.1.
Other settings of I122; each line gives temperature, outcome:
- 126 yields 39.77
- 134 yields 77.42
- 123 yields 44.93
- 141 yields 75.17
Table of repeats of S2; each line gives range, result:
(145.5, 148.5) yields 73.95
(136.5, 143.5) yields 71.4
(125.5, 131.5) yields 39.77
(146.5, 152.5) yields 74.3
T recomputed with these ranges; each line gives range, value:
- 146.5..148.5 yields 78.43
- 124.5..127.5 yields 42.99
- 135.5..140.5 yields 81.94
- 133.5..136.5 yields 81.62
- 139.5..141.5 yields 75.98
